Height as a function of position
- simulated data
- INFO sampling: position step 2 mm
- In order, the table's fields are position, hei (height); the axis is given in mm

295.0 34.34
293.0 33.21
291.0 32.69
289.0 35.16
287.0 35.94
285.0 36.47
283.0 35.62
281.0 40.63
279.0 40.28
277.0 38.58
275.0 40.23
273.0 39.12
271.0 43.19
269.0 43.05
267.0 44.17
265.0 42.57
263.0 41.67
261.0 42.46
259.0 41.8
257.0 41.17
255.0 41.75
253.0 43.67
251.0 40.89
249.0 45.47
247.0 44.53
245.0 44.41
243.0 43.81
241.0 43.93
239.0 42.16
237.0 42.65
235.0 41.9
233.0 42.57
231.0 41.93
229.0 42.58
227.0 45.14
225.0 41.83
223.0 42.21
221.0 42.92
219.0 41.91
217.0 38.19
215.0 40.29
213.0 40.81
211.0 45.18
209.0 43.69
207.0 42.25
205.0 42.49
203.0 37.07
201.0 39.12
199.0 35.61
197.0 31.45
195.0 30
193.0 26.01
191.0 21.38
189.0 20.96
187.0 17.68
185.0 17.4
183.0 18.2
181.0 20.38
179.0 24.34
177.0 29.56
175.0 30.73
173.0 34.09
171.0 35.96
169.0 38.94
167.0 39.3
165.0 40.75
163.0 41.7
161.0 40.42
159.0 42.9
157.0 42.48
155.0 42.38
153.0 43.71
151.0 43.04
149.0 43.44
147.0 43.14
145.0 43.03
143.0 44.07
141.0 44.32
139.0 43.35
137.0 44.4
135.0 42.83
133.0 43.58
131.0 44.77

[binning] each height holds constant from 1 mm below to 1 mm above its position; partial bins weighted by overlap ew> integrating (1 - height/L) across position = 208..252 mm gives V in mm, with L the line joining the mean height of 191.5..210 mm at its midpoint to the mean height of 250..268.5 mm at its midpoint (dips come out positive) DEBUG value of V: -4.0 mm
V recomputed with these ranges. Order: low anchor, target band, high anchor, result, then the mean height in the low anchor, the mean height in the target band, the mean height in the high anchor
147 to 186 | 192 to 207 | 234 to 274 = 1.3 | 35.5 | 35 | 42.7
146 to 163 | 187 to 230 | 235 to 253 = 5.9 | 42.6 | 37.2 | 43.4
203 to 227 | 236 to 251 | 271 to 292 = -1.3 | 41.9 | 43.7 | 37.7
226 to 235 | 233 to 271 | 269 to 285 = -1.4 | 42.9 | 42.9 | 39.7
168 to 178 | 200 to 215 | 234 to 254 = -1.2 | 33.9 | 41.4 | 43.3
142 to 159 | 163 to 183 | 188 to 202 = 2.2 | 43.1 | 32.4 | 29.2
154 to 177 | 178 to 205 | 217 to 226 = 9.1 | 38.6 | 26.7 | 41.8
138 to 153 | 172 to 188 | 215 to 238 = 7.0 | 43.5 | 24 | 42.1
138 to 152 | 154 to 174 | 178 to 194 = -4.3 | 43.5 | 39.9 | 20.8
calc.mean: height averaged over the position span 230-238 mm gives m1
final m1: 42.3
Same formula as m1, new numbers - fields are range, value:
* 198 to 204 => 37.3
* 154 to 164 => 42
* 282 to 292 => 35.2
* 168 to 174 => 36.3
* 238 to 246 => 43.6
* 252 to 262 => 42.2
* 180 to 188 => 18.4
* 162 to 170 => 40.2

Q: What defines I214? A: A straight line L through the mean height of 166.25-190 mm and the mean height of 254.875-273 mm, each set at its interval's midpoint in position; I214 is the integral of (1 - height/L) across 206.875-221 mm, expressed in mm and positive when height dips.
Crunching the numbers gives -3.54 mm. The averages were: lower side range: 27.2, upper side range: 42.3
